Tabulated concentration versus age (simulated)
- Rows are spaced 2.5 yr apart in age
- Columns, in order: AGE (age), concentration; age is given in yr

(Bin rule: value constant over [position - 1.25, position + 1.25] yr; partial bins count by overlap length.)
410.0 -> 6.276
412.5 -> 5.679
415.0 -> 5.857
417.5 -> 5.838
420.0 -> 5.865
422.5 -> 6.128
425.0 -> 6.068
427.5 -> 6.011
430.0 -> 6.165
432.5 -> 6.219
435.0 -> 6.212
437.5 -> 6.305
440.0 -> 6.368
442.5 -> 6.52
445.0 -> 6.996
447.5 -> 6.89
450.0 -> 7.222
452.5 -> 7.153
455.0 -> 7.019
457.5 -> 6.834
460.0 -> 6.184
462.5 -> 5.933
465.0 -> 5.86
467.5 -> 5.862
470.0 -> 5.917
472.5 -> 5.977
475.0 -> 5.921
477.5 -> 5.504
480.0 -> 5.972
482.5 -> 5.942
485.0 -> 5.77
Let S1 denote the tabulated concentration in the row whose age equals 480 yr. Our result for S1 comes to 5.972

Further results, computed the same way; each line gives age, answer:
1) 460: 6.184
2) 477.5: 5.504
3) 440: 6.368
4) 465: 5.86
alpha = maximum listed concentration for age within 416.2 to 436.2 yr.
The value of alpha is 6.219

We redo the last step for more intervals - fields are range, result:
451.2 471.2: 7.153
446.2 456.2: 7.222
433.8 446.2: 6.996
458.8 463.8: 6.184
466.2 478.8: 5.977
